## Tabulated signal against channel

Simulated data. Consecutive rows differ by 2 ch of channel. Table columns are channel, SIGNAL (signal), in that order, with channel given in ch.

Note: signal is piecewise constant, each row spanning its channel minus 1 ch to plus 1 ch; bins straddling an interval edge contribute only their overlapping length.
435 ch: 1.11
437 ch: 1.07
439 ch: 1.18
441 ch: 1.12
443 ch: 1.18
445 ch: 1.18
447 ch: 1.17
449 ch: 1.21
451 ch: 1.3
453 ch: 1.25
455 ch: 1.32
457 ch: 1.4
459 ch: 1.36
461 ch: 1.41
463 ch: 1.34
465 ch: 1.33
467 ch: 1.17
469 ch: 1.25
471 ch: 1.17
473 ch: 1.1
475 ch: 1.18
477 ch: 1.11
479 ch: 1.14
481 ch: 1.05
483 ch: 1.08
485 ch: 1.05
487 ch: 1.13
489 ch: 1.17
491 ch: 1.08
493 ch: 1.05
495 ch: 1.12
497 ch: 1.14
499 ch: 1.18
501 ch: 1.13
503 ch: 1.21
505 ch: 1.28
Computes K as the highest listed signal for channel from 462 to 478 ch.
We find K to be 1.34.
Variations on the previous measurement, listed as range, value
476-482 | 1.14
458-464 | 1.41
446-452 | 1.3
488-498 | 1.17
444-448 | 1.18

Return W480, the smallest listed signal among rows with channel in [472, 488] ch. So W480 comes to 1.05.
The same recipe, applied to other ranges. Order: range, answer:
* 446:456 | 1.17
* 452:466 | 1.25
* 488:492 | 1.08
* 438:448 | 1.12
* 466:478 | 1.1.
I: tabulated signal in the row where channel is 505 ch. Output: 1.28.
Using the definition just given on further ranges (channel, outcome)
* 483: 1.08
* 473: 1.1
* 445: 1.18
